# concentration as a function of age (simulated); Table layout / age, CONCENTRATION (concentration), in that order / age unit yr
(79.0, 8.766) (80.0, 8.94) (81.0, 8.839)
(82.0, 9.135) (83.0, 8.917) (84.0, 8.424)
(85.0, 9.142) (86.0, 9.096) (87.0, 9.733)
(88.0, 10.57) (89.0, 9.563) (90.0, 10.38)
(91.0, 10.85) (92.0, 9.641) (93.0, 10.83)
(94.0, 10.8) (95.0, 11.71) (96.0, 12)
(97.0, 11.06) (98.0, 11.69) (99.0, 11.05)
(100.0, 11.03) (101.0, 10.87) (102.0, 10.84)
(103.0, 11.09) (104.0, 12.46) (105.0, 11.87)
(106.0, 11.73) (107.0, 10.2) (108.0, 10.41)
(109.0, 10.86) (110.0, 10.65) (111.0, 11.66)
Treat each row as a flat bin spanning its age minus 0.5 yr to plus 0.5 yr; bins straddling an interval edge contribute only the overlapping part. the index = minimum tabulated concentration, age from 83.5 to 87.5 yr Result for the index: 8.424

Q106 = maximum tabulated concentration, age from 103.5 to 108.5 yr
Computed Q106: 12.46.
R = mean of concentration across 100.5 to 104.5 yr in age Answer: 11.3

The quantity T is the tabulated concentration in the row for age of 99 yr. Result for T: 11.05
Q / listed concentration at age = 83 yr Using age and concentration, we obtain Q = 8.917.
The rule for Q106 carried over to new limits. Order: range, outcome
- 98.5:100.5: 11.05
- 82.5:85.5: 9.142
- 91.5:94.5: 10.83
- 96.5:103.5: 11.69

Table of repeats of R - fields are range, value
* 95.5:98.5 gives 11.6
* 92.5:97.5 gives 11.3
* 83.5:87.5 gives 9.1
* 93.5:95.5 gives 11.3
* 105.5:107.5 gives 11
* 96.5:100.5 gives 11.2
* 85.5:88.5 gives 9.8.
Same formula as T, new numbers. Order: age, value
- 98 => 11.69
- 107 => 10.2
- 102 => 10.84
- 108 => 10.41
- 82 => 9.135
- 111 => 11.66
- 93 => 10.83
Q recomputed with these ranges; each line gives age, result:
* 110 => 10.65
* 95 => 11.71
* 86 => 9.096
